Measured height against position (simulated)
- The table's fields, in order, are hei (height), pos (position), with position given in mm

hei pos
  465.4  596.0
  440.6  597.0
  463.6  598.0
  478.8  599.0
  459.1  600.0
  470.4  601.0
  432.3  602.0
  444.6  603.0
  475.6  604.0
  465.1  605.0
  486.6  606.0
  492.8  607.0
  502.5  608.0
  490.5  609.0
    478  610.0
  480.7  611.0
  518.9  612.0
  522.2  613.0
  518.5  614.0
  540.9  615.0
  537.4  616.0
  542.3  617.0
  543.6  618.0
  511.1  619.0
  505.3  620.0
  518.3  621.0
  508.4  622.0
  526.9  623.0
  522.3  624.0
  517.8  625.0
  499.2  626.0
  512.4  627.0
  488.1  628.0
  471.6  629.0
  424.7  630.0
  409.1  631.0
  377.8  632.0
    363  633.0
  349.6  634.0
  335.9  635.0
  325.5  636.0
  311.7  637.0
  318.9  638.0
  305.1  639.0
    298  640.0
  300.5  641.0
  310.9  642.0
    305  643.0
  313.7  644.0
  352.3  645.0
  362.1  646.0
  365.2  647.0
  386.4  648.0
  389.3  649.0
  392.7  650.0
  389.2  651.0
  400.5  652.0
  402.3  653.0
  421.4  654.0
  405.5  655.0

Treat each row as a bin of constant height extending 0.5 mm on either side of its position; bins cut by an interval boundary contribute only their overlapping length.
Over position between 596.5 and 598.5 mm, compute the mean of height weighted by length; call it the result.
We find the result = 452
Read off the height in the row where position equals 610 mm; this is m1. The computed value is 478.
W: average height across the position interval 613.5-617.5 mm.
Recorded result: 535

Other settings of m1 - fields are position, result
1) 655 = 405.5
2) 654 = 421.4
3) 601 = 470.4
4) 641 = 300.5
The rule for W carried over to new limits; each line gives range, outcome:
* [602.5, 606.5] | 468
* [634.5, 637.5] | 324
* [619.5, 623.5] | 515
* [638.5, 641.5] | 301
